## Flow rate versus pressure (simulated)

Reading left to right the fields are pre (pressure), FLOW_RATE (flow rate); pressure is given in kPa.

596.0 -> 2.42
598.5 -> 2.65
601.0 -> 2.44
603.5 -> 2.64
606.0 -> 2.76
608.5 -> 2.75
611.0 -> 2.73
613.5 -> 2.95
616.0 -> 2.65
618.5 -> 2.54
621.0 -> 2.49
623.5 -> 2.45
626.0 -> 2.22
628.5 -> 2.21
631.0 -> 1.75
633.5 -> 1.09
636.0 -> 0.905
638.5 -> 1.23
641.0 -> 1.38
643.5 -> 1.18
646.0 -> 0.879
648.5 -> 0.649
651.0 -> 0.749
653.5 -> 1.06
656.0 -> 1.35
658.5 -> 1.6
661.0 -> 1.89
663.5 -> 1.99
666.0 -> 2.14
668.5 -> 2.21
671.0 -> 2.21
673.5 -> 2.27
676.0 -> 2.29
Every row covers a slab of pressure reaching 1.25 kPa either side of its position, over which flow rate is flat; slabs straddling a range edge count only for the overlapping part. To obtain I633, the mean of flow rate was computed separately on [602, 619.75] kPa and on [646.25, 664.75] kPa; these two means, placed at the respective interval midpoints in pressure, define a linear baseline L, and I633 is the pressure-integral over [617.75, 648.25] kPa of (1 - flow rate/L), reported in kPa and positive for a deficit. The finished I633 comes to 6.3 kPa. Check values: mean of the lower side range 2.71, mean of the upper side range 1.3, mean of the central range 1.65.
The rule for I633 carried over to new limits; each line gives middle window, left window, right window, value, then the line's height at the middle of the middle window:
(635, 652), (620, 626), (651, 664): 7.9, 1.86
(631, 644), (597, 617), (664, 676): 6.6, 2.46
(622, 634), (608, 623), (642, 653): -0.1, 1.97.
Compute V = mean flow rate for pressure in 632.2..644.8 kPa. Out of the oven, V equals 1.16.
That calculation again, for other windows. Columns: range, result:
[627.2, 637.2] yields 1.5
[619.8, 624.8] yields 2.47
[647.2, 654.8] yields 0.823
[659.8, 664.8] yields 1.94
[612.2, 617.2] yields 2.8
